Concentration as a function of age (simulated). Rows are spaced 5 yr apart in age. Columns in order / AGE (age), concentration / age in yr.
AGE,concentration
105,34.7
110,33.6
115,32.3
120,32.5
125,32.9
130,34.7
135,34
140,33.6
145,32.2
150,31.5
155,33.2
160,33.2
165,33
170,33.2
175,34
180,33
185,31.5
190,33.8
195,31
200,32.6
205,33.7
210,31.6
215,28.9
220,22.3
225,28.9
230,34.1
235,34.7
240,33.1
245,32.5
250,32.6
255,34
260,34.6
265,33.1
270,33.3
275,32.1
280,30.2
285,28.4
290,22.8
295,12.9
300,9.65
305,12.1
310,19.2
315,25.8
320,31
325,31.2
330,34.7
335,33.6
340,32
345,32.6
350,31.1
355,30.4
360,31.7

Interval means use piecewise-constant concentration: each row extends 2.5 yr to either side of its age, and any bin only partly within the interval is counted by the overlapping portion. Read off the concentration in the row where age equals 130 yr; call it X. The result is 34.7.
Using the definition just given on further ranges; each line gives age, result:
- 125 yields 32.9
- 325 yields 31.2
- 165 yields 33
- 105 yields 34.7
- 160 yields 33.2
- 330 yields 34.7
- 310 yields 19.2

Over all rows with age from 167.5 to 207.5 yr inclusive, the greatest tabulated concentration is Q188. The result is 34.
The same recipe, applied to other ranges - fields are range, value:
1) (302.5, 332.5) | 34.7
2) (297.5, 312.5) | 19.2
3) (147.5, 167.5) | 33.2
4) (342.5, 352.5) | 32.6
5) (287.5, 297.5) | 22.8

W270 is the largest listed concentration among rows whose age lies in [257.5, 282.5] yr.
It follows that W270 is 34.6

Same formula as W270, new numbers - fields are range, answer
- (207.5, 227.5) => 31.6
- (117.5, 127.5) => 32.9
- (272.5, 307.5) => 32.1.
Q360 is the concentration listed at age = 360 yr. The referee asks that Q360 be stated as 31.7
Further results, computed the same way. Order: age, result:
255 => 34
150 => 31.5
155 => 33.2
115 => 32.3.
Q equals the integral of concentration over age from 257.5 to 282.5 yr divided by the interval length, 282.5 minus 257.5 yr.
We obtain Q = 32.7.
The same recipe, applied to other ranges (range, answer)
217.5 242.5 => 30.6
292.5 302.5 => 11.3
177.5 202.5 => 32.4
